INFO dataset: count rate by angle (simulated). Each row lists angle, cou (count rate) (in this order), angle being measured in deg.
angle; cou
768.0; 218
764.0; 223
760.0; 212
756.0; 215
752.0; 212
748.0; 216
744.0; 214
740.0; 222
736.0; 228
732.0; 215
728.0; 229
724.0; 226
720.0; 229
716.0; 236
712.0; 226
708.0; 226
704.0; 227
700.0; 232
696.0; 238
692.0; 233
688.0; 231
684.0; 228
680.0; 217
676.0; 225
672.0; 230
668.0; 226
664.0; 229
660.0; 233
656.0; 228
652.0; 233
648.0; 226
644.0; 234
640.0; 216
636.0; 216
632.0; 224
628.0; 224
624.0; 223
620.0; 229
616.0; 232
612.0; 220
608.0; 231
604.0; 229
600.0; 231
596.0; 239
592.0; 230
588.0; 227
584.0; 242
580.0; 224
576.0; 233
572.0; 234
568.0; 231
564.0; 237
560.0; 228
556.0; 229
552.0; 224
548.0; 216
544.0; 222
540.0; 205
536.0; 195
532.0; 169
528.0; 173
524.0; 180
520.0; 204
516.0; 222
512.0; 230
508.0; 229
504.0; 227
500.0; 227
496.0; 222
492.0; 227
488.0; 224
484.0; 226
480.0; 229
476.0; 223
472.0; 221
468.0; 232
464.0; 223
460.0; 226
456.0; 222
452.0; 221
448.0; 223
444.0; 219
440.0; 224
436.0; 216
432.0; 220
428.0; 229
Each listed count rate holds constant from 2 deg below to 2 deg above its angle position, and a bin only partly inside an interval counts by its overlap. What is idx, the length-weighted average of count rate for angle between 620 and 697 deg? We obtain 227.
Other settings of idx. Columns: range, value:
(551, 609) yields 231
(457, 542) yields 215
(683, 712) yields 230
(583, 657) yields 228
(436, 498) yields 224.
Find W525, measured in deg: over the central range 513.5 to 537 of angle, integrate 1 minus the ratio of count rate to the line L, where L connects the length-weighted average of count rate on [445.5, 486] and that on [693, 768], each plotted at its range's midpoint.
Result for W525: 3.5 deg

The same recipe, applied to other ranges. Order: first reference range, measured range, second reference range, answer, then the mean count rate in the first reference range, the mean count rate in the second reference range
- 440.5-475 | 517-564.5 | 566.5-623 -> 4.52 deg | 223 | 231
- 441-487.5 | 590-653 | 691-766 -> -0.89 deg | 224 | 224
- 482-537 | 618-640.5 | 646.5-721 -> 0.12 deg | 211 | 229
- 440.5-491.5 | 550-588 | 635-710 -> -0.85 deg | 224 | 228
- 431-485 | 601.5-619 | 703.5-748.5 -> -0.32 deg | 223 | 225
